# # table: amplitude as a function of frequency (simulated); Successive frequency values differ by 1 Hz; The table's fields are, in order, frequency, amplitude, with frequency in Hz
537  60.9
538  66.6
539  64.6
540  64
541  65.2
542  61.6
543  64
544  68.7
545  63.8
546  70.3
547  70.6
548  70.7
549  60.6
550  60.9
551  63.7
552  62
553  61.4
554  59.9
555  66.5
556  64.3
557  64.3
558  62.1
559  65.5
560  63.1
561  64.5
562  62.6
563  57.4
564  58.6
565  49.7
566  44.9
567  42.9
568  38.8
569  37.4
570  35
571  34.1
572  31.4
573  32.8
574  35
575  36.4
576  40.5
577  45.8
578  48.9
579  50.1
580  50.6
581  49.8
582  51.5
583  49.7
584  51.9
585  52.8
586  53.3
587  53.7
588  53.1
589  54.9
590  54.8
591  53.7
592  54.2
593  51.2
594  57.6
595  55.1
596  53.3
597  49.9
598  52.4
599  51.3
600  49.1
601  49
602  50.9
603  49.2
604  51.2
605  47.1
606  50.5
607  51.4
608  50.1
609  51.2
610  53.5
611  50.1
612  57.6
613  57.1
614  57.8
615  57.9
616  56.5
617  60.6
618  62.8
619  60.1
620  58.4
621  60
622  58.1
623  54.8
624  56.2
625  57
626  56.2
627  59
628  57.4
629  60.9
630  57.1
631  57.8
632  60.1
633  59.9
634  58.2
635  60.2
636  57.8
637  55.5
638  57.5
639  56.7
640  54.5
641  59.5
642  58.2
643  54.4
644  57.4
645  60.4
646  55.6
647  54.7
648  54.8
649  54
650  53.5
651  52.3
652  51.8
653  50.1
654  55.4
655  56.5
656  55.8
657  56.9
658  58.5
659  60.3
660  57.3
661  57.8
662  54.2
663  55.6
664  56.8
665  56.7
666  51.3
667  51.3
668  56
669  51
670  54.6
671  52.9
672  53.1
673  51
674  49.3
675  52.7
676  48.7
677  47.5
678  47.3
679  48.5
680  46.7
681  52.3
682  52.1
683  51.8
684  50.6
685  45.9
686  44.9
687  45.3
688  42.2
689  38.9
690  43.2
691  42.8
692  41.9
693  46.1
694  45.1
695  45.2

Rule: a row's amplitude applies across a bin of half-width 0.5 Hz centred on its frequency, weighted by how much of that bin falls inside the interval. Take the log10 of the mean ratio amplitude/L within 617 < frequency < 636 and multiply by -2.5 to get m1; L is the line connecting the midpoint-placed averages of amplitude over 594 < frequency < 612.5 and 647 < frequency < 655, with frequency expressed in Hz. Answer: -0.12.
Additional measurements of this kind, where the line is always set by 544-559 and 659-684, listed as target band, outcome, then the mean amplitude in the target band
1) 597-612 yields 0.17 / 50.7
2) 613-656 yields -0.02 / 57.1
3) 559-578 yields 0.35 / 45.7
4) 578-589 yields 0.19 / 51.7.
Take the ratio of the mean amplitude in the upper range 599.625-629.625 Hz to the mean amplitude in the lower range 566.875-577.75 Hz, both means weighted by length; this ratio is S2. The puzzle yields 1.47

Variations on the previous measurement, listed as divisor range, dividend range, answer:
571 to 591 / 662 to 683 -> 1.10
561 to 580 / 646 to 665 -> 1.25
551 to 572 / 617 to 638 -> 1.07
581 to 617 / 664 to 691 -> 0.94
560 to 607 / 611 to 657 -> 1.16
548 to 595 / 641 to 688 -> 1.02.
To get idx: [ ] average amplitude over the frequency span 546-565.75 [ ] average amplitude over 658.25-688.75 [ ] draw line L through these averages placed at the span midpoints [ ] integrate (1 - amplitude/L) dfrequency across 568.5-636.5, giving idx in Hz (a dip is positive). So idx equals 6.8 Hz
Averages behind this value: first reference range 62.5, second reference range 51.5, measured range 52.1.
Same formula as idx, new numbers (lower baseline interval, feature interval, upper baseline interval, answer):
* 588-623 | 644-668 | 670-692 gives -2.6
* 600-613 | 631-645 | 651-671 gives -1.2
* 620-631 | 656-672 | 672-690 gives -1.4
